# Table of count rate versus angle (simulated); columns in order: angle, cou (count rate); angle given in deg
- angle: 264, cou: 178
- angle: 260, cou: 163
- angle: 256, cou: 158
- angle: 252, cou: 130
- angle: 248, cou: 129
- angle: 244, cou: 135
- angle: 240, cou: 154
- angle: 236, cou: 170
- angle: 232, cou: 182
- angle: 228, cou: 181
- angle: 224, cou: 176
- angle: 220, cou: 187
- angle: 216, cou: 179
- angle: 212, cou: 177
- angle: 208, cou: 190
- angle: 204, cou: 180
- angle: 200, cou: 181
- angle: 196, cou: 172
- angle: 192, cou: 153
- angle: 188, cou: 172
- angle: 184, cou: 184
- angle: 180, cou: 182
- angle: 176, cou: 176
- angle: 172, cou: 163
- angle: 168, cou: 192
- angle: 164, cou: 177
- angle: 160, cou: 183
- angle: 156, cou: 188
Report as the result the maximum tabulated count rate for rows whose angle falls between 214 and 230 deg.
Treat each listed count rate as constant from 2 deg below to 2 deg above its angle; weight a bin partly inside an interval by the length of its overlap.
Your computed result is 187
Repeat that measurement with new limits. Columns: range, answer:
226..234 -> 182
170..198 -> 184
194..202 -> 181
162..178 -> 192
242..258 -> 158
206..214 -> 190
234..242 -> 170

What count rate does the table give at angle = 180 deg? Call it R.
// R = 182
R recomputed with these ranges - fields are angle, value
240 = 154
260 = 163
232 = 182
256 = 158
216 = 179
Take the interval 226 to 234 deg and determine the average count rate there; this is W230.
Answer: 182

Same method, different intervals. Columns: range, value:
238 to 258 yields 141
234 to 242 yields 162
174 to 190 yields 178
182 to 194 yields 170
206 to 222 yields 183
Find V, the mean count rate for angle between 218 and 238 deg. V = 179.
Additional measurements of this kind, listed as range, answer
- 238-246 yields 144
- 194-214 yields 180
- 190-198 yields 162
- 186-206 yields 172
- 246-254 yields 130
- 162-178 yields 177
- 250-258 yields 144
